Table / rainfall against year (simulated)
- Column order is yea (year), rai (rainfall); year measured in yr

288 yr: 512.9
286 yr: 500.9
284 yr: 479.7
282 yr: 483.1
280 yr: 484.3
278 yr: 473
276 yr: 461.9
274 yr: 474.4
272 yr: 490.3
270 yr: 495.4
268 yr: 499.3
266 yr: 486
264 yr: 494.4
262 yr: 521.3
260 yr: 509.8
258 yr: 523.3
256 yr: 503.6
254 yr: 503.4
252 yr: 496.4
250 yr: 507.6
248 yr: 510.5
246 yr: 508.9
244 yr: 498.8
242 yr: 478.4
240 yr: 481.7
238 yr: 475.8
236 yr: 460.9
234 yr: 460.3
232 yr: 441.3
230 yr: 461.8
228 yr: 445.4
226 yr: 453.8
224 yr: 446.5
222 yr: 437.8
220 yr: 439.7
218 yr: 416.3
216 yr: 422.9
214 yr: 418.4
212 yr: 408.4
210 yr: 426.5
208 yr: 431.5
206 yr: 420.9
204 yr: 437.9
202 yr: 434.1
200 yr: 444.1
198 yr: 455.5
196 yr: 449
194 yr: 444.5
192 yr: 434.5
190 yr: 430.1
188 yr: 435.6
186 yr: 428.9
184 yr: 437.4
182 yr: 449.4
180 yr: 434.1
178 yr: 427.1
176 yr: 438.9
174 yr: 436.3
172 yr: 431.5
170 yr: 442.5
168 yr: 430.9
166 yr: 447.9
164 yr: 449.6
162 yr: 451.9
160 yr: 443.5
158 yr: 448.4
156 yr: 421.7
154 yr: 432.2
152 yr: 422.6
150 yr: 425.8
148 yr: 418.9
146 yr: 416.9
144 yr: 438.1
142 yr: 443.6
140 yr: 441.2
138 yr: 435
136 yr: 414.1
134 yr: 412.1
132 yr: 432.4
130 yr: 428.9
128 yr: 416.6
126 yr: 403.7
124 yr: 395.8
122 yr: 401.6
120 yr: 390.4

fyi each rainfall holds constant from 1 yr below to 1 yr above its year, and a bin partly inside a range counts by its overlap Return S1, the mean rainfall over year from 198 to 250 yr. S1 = 452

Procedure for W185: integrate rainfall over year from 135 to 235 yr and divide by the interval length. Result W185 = 436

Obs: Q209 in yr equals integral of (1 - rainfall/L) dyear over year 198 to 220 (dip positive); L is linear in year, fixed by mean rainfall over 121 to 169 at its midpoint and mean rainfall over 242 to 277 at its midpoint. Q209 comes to 1.8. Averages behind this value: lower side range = 428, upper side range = 499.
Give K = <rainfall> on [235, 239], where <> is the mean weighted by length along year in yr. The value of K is 468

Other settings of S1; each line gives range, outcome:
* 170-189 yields 436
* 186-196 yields 437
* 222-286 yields 484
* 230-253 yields 483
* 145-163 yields 431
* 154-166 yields 443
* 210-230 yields 433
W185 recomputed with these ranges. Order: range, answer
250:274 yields 501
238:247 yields 490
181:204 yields 440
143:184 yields 435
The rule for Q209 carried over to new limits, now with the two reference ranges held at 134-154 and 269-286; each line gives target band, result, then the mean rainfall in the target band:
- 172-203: 0.5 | 438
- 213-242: 0.8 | 448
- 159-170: -0.2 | 445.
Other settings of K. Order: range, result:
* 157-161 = 446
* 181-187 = 439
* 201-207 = 431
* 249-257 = 503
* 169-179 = 435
